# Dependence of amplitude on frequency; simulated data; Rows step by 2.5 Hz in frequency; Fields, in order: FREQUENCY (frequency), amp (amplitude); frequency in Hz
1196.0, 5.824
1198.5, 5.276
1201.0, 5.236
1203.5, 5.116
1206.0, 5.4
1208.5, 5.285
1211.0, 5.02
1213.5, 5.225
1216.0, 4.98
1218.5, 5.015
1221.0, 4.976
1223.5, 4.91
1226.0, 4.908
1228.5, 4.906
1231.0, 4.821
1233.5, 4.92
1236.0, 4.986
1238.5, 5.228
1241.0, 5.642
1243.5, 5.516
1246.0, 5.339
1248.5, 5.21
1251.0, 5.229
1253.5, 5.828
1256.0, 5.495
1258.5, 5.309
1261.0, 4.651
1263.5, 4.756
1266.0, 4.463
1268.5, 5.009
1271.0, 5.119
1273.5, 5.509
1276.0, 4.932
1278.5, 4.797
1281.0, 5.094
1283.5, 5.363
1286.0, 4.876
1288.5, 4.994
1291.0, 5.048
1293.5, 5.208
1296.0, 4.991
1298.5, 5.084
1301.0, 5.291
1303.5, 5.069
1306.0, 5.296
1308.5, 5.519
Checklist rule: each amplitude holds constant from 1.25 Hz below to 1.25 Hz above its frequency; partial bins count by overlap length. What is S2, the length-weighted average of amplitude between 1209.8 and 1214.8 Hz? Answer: 5.12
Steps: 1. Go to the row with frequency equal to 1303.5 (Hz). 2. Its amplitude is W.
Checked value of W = 5.069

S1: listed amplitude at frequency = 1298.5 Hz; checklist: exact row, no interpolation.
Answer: 5.084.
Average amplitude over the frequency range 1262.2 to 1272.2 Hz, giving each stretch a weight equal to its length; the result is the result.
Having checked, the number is 4.83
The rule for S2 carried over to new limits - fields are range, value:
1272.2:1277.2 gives 5.22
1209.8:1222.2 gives 5.04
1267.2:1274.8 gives 5.21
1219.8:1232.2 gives 4.9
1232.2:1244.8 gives 5.26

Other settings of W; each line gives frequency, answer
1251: 5.229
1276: 4.932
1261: 4.651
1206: 5.4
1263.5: 4.756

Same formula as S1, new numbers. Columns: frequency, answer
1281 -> 5.094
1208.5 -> 5.285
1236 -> 4.986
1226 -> 4.908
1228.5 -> 4.906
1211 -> 5.02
